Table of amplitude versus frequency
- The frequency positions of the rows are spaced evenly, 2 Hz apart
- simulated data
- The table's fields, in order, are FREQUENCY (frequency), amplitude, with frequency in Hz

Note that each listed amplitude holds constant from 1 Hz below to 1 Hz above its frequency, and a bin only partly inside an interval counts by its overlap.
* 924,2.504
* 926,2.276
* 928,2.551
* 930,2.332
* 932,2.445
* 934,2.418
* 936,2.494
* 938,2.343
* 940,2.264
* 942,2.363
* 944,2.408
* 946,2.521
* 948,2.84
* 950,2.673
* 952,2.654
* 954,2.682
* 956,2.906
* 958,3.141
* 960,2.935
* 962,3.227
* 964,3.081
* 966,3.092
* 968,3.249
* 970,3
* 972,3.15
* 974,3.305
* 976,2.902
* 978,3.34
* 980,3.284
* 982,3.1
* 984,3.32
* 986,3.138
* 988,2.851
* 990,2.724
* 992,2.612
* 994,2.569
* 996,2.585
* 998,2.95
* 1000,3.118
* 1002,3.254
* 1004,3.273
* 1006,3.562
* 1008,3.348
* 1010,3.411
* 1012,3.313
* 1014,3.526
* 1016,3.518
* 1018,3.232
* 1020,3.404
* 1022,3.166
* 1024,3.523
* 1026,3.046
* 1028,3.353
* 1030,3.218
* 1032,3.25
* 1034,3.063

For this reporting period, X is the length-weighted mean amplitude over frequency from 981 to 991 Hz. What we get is 3.03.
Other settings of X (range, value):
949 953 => 2.66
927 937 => 2.45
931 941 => 2.39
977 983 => 3.24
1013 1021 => 3.42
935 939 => 2.42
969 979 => 3.14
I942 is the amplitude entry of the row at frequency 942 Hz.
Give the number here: 2.363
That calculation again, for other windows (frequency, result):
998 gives 2.95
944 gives 2.408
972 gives 3.15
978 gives 3.34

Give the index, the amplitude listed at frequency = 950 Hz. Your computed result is 2.673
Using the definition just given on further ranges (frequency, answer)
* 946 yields 2.521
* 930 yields 2.332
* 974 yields 3.305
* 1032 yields 3.25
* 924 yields 2.504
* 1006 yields 3.562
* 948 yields 2.84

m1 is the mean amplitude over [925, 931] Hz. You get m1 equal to 2.39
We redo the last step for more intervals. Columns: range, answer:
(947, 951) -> 2.76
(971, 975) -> 3.23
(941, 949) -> 2.53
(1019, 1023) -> 3.29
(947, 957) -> 2.75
